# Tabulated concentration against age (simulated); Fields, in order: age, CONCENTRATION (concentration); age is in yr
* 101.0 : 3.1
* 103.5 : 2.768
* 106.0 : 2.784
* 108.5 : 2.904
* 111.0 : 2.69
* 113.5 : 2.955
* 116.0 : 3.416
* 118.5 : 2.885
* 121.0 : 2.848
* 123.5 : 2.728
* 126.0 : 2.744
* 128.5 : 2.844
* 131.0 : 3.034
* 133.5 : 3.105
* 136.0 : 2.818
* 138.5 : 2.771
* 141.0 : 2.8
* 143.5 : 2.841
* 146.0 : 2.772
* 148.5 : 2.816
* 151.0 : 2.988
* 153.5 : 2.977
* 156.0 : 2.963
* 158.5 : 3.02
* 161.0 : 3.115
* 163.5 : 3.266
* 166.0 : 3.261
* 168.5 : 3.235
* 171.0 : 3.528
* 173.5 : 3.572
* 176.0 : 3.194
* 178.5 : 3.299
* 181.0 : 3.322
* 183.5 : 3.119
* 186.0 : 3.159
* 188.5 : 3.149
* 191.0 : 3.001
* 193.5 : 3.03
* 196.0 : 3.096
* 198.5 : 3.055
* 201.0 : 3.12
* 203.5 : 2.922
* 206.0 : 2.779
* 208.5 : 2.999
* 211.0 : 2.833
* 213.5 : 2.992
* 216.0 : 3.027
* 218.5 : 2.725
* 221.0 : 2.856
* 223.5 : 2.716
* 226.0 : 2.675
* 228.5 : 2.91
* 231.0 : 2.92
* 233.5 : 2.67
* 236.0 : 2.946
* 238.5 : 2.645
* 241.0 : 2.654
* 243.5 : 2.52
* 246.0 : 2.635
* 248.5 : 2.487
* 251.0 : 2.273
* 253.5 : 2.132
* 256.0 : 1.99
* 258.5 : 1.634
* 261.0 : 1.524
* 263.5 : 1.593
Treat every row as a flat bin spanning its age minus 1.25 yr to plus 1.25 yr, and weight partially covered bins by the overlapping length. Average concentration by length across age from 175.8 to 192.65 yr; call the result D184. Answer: 3.17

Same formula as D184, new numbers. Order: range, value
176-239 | 2.97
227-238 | 2.84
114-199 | 3.05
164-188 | 3.29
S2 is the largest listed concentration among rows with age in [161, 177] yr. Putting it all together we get 3.572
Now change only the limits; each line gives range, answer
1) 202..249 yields 3.027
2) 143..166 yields 3.266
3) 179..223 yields 3.322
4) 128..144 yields 3.105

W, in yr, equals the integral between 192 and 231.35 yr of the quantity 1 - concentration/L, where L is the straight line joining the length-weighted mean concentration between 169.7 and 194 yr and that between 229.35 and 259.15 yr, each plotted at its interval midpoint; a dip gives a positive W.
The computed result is -0.5 yr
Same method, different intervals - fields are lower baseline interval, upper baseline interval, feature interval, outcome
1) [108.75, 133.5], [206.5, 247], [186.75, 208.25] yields -1.5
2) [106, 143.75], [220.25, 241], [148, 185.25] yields -4.4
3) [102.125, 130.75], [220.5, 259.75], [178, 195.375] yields -3.0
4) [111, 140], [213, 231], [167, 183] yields -2.6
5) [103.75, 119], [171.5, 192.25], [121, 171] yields 1.9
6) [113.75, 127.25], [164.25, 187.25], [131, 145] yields 0.7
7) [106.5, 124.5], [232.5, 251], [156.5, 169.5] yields -1.7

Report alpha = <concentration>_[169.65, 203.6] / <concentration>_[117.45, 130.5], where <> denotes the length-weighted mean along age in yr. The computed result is 1.13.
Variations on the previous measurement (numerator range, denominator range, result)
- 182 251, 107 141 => 0.99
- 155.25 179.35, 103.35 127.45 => 1.13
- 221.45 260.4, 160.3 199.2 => 0.78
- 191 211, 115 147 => 1.03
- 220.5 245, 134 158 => 0.96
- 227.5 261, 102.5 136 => 0.85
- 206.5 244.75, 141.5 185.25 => 0.90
